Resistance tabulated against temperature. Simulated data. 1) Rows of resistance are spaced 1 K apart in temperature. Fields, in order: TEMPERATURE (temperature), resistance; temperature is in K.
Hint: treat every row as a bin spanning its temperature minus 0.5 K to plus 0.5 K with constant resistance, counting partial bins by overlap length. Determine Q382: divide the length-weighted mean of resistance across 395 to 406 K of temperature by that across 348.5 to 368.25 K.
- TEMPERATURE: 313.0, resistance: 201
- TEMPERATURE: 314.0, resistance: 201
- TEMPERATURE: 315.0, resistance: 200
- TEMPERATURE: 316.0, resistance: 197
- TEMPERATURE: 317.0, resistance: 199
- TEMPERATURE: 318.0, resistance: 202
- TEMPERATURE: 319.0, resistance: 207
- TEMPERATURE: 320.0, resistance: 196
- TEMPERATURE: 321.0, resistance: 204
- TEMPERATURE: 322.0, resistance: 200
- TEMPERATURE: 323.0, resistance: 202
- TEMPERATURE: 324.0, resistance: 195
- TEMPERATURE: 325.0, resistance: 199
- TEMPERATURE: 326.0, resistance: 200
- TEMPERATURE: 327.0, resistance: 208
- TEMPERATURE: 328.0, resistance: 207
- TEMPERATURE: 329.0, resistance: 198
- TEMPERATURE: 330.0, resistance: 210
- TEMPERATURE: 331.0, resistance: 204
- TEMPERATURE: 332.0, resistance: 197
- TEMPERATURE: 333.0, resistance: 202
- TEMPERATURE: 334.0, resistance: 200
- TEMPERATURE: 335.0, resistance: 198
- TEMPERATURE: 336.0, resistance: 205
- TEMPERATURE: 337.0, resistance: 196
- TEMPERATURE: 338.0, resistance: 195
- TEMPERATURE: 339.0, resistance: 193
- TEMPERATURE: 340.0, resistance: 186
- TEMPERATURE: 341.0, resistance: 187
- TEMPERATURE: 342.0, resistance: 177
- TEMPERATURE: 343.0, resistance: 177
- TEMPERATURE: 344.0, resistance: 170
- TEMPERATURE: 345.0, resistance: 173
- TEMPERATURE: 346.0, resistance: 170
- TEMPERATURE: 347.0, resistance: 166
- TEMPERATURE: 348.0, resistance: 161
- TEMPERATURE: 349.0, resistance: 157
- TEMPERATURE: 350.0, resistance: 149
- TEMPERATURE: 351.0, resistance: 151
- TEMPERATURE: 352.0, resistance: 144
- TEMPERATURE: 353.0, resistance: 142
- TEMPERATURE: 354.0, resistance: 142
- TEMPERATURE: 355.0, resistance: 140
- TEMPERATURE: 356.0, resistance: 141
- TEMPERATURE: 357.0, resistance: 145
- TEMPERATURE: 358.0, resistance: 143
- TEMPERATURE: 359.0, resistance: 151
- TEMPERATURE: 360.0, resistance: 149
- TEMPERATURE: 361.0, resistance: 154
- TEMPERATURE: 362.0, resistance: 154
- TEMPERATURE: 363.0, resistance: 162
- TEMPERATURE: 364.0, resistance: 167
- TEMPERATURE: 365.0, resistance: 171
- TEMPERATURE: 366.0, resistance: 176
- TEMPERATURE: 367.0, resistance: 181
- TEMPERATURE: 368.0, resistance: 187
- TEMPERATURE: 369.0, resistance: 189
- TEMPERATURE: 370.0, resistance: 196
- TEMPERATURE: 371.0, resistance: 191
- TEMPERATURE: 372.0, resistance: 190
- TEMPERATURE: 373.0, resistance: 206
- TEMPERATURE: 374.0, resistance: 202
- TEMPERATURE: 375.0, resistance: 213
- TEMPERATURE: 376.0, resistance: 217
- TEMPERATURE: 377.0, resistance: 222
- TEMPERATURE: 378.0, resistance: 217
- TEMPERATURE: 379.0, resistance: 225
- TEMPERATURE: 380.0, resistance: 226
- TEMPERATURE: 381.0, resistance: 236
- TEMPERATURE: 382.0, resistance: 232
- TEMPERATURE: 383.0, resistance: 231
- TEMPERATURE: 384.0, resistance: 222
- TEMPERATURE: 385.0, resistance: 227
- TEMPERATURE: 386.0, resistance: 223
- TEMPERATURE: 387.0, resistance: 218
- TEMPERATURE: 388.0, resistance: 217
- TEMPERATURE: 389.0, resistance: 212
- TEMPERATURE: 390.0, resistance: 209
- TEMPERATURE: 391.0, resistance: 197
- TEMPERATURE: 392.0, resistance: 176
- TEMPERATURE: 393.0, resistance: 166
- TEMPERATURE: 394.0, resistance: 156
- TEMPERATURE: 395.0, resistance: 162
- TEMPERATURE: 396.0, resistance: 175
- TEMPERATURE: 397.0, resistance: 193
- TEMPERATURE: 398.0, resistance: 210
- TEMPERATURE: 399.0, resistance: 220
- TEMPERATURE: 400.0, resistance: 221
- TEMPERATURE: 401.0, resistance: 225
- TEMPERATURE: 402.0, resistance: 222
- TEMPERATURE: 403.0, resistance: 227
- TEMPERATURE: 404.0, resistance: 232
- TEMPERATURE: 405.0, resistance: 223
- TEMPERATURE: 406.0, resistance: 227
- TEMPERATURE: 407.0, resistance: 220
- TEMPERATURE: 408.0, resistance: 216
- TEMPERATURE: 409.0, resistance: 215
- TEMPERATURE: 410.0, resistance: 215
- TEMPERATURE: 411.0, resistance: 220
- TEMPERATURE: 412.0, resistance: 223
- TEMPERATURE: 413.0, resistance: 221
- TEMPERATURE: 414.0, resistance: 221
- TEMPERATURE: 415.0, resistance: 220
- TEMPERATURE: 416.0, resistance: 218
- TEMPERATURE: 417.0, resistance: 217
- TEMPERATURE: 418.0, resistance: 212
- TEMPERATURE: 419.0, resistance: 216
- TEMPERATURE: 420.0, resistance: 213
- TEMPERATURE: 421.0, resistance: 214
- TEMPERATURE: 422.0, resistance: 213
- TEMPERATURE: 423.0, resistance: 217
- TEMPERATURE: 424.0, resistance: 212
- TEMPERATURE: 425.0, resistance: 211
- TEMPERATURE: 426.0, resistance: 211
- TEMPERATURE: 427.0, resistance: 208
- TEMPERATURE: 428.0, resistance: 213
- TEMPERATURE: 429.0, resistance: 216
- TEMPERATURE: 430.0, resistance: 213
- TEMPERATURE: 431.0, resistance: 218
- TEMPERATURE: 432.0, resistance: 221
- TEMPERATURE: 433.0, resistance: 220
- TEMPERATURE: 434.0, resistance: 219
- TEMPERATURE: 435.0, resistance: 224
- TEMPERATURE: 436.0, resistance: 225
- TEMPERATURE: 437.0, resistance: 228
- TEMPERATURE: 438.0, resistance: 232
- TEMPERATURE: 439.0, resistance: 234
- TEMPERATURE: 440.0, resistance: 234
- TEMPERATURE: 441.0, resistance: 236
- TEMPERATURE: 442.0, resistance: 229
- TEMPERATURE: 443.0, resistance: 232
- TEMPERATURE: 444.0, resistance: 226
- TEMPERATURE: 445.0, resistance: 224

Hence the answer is 1.4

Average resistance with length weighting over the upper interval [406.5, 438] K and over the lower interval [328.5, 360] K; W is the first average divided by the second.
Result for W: 1.3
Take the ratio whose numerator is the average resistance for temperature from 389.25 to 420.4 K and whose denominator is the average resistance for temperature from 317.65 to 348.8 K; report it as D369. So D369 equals 1.09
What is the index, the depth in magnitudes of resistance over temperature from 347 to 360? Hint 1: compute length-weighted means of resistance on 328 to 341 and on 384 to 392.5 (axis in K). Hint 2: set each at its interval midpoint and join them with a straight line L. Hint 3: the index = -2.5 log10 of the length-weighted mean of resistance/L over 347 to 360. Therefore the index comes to 0.34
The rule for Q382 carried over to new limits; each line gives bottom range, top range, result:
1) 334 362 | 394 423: 1.29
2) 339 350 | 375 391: 1.28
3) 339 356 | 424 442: 1.36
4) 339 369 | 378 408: 1.30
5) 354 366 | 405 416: 1.44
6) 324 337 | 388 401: 0.96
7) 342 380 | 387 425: 1.21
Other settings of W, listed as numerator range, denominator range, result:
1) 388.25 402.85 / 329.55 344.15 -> 1.02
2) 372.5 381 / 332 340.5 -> 1.10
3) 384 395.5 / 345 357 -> 1.30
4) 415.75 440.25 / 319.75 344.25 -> 1.11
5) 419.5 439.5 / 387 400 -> 1.13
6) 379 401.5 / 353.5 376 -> 1.21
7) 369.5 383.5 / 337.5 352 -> 1.25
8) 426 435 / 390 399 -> 1.18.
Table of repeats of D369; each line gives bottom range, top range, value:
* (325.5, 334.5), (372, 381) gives 1.06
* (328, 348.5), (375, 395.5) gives 1.11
